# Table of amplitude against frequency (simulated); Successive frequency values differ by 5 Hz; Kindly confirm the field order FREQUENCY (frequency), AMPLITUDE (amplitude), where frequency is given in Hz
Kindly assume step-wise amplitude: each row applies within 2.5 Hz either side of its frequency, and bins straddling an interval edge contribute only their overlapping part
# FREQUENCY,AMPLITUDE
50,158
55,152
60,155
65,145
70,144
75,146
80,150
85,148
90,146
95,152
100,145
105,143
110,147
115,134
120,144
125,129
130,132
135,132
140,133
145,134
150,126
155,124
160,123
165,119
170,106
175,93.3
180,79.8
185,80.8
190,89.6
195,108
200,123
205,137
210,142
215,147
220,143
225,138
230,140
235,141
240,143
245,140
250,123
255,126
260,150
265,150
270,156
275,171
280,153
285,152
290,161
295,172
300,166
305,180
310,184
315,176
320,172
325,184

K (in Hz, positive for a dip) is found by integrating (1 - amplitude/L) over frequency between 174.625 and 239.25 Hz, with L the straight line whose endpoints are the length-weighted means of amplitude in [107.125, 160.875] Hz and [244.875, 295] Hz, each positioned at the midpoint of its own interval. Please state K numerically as 9.37 Hz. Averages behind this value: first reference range 133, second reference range 150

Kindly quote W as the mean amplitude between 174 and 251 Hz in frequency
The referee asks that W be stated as 124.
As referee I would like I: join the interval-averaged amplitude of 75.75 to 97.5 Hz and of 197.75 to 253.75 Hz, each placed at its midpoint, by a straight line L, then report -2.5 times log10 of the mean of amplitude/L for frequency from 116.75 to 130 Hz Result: 0.080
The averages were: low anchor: 149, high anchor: 138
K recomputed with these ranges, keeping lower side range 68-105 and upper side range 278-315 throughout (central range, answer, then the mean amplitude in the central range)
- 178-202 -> 9.35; 96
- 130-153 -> 3.21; 131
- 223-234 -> 1.48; 139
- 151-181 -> 8.71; 110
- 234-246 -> 1.52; 142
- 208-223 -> 1.49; 144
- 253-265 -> 1.68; 141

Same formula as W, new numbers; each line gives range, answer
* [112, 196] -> 117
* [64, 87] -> 147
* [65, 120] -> 145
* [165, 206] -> 102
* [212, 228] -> 143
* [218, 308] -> 151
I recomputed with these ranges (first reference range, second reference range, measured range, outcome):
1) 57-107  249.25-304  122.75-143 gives 0.14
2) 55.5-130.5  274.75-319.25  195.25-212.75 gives 0.20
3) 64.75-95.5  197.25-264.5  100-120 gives 0.02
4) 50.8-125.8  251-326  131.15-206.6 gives 0.32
